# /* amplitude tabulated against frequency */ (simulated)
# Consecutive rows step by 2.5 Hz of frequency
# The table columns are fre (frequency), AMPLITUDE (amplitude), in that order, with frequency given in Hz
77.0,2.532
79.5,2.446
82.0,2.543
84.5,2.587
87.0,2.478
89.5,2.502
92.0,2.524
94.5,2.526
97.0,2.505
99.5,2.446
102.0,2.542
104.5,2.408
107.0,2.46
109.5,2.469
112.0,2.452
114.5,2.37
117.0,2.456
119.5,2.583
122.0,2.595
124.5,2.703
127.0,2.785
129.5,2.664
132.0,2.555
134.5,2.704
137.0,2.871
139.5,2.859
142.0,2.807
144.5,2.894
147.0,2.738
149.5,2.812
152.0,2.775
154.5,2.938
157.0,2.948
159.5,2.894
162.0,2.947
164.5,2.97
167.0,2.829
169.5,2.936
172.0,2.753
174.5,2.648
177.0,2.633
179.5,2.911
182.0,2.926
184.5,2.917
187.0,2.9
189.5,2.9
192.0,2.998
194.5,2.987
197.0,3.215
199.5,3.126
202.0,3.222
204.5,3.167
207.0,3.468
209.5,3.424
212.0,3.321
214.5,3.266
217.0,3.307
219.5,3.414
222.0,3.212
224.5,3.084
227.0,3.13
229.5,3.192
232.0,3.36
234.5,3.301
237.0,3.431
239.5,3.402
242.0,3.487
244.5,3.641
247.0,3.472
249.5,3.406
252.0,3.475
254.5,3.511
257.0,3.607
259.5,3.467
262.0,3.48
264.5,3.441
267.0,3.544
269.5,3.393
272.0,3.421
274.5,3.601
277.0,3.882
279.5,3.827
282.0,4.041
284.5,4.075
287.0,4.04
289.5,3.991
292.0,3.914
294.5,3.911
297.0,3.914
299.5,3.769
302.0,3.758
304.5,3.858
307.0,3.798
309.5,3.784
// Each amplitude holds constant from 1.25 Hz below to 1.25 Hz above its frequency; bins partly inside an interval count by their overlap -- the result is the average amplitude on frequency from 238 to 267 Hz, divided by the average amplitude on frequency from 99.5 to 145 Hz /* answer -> 1.34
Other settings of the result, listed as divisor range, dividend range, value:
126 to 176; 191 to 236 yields 1.15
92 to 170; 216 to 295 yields 1.32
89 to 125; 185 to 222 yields 1.28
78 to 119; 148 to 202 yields 1.17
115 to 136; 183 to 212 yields 1.19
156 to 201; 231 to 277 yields 1.19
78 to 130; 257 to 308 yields 1.49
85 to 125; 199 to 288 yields 1.39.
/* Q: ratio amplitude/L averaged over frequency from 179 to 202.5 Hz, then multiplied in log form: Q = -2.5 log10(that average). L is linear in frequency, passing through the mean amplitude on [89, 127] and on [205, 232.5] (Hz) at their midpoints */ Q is 0.03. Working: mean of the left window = 2.51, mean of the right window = 3.28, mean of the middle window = 3.01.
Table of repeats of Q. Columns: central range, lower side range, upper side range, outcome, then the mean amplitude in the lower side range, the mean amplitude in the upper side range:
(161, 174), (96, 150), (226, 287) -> 0.020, 2.62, 3.54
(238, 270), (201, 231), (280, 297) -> 0.046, 3.27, 3.98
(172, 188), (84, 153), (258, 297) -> 0.086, 2.61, 3.74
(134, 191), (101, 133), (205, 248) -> 0.007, 2.54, 3.34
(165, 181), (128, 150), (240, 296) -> 0.077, 2.77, 3.66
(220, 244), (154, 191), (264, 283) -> 0.008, 2.87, 3.65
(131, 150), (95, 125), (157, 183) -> -0.042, 2.49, 2.85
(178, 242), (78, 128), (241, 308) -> 0.022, 2.52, 3.69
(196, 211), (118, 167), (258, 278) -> -0.042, 2.79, 3.53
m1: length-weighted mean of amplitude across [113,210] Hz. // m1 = 2.86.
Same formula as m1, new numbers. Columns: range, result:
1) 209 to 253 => 3.35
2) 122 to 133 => 2.67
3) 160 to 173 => 2.89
